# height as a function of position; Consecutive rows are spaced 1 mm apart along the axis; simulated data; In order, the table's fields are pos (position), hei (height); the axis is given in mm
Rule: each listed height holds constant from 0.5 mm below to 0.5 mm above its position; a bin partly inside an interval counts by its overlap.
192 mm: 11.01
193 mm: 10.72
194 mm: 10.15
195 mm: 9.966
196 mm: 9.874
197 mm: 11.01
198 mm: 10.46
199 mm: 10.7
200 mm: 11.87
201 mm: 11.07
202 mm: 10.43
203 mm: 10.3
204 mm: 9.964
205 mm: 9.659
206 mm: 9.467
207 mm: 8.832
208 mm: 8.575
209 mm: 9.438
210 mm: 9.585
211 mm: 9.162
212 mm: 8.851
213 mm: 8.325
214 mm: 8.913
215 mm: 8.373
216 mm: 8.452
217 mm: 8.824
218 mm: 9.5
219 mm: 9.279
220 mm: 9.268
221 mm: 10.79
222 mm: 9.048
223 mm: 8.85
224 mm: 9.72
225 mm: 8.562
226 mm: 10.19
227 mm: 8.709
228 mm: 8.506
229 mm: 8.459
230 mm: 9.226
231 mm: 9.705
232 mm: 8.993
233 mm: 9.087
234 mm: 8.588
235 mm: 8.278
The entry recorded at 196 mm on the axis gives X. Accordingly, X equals 9.874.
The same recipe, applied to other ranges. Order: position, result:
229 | 8.459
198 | 10.46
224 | 9.72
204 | 9.964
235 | 8.278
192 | 11.01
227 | 8.709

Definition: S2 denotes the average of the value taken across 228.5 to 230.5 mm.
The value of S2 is 8.84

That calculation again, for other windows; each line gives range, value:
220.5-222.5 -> 9.92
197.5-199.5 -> 10.6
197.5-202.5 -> 10.9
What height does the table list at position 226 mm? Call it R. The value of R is 10.19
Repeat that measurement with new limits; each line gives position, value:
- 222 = 9.048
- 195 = 9.966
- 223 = 8.85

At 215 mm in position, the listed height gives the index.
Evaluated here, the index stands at 8.373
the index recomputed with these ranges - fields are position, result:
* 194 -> 10.15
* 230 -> 9.226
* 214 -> 8.913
